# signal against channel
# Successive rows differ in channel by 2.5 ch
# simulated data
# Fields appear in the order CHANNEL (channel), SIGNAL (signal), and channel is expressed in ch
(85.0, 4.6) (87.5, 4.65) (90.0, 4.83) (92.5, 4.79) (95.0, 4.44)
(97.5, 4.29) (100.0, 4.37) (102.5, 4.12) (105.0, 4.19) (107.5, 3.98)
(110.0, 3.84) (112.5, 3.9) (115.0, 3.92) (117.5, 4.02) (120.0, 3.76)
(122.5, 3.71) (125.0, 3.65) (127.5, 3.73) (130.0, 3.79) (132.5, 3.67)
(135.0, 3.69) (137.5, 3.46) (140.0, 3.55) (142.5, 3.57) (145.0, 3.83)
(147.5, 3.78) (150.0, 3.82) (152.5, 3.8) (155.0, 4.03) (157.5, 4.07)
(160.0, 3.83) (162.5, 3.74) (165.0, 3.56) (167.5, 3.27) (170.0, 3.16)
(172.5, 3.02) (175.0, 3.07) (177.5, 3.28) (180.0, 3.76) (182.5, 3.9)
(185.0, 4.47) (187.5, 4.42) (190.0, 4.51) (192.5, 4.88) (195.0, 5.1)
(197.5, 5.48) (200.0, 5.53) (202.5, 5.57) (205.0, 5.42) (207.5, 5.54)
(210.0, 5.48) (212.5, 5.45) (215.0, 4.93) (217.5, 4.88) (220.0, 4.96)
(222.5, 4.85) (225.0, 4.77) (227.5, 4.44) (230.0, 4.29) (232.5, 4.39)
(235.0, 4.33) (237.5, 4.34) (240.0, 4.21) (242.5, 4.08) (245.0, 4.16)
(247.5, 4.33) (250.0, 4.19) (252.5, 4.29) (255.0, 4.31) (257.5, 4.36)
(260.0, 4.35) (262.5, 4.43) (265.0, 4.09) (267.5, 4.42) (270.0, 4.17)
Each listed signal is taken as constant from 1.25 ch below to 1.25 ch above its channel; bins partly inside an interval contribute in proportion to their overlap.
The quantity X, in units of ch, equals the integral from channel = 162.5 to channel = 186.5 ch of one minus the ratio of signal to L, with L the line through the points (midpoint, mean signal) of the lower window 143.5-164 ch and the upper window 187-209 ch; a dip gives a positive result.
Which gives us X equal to 5.2 ch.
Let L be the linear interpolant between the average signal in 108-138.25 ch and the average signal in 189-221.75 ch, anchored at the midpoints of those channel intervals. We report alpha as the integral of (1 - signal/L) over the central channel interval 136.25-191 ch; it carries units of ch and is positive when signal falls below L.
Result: 9.19 ch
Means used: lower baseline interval 3.77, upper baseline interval 5.21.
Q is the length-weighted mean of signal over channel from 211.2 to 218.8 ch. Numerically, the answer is 5.09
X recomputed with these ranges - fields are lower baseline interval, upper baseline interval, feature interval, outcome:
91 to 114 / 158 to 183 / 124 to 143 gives 1.1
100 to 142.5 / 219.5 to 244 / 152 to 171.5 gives 1.8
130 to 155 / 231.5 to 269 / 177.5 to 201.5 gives -3.9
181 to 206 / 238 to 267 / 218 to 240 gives -0.1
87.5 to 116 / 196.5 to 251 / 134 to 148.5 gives 2.6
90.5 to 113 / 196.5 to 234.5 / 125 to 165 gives 7.1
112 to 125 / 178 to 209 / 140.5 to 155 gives 1.6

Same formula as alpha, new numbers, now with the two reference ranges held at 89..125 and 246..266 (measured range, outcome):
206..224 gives -3.83 ch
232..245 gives 0.07 ch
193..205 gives -3.27 ch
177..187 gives 0.66 ch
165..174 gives 2.13 ch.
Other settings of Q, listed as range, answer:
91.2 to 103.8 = 4.4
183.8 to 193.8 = 4.57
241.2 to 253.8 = 4.21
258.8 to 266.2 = 4.29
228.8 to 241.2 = 4.31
